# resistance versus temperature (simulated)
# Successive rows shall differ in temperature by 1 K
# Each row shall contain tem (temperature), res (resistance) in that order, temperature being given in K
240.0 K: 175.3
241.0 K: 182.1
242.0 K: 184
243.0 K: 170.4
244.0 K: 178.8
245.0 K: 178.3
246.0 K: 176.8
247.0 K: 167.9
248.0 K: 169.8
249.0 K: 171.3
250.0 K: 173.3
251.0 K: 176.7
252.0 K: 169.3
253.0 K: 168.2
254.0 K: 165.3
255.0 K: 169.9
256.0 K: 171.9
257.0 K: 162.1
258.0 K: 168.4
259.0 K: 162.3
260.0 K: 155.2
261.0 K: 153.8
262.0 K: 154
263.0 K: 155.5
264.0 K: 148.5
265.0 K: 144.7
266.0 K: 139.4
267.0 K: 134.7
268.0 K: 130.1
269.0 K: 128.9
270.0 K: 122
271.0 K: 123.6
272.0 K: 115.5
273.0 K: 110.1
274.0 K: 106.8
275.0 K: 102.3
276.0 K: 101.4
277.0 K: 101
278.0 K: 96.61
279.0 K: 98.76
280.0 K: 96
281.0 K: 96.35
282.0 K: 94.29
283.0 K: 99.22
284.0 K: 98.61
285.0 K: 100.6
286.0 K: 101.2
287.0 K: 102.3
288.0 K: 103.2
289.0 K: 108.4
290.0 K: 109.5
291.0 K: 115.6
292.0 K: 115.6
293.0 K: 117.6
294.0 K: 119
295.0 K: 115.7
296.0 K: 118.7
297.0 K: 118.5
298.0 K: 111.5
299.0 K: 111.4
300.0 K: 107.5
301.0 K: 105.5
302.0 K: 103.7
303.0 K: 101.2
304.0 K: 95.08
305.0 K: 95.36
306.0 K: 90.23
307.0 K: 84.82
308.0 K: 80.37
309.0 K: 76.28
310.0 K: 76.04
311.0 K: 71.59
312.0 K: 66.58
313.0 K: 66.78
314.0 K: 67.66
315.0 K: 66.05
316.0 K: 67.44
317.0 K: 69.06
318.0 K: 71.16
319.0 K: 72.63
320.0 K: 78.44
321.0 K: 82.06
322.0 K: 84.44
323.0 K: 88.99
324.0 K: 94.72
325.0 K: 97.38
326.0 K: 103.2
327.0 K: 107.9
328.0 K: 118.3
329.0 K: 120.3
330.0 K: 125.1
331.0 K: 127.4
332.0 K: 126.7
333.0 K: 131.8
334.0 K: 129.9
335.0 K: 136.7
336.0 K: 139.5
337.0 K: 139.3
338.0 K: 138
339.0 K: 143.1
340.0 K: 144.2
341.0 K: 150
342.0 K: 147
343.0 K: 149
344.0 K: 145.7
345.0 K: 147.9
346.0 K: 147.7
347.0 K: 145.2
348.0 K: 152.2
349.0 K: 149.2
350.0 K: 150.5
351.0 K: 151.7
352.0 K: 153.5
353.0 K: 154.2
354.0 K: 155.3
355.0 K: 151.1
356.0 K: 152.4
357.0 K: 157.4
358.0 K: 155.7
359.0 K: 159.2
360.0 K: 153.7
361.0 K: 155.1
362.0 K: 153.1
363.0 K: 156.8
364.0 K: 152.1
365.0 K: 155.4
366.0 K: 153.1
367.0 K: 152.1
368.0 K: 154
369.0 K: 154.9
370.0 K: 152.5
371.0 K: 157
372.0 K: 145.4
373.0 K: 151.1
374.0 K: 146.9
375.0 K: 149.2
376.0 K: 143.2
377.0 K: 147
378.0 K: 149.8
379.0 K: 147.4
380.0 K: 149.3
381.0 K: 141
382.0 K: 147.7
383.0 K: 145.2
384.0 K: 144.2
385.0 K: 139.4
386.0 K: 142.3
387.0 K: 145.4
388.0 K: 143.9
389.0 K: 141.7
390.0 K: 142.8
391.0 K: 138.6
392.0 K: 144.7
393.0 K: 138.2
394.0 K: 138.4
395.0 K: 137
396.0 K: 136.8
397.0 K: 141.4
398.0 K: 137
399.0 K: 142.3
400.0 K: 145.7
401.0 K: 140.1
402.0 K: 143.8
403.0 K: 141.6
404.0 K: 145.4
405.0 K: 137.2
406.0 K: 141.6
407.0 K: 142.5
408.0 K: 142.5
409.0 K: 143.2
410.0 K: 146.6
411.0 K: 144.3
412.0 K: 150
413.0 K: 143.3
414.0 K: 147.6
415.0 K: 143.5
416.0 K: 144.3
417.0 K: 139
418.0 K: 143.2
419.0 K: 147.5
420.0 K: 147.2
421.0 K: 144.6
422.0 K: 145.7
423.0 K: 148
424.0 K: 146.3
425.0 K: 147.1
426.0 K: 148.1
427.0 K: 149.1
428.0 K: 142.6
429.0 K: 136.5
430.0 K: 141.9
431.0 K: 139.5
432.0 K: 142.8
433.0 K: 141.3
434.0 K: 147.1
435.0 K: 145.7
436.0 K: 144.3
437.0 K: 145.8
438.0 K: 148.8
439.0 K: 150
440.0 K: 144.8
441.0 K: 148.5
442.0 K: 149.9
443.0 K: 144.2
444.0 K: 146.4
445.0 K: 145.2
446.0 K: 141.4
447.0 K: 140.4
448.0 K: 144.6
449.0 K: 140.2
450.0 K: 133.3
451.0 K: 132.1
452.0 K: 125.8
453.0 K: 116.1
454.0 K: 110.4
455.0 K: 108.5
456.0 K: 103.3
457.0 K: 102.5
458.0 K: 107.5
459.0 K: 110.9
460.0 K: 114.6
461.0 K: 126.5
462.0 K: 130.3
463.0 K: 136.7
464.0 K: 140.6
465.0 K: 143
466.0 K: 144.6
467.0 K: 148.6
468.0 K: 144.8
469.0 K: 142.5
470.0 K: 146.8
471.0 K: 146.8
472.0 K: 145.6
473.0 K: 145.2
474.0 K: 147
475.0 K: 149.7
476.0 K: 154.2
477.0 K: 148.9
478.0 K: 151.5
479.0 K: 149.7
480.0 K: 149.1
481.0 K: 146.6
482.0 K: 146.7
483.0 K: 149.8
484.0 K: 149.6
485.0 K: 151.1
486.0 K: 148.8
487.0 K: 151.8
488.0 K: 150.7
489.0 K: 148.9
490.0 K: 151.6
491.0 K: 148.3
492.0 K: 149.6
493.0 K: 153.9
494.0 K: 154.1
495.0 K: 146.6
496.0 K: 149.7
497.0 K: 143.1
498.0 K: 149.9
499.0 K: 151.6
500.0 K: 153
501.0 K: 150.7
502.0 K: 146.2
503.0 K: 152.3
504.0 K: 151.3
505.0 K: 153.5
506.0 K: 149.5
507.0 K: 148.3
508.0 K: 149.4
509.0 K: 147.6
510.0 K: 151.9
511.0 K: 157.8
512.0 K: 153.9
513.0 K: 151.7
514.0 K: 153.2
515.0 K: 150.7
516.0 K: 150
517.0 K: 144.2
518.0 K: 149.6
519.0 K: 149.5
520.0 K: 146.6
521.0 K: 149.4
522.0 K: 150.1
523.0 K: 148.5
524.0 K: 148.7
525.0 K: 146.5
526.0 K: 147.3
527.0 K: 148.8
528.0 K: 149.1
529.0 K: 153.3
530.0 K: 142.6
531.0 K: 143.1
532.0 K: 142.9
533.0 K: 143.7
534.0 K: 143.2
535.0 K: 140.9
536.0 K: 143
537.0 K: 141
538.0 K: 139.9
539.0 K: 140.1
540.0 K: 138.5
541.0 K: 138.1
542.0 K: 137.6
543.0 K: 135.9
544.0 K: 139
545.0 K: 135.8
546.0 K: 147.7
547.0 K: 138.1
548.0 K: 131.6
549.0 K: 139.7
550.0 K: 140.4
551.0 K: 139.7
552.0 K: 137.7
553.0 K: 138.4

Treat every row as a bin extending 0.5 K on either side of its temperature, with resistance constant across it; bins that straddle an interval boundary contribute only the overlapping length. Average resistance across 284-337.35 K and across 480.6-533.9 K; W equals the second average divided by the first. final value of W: 1.49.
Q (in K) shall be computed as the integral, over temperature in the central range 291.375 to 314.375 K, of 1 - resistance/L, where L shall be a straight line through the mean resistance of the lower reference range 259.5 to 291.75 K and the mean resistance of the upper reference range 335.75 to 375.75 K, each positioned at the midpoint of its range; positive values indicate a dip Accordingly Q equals 5.6 K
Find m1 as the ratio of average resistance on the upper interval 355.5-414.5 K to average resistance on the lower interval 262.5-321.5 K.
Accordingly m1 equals 1.44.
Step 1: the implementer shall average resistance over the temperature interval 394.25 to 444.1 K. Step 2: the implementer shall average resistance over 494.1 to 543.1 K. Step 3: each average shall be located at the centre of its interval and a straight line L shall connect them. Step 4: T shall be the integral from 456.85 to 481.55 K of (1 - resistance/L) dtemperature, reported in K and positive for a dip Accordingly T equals 1.1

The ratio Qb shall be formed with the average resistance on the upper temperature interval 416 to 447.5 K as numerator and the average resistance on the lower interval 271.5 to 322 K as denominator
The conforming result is 1.52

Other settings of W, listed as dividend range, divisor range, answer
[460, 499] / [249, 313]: 1.23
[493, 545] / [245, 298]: 1.12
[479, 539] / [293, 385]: 1.18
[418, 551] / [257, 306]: 1.22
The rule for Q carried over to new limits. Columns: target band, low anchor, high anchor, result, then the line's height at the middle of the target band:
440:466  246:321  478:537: 1.96 K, 141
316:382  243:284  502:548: 3.08 K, 143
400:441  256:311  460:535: -2.60 K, 136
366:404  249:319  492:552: -4.96 K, 128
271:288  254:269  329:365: 5.57 K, 152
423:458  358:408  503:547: 2.04 K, 146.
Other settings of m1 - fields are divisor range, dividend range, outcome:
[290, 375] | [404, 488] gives 1.15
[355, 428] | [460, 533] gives 1.01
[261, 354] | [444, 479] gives 1.19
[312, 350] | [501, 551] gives 1.26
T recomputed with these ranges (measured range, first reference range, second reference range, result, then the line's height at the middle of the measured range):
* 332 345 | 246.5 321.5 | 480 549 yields -1.9 K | 123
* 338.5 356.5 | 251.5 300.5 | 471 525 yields -2.2 K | 133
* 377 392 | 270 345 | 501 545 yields -3.0 K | 120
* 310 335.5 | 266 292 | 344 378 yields 7.3 K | 132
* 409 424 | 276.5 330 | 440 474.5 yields -2.6 K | 124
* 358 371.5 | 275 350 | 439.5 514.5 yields -4.0 K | 119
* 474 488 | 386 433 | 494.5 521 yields -0.2 K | 148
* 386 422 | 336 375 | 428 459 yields -0.1 K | 142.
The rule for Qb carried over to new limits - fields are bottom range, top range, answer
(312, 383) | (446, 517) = 1.08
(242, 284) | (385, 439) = 1.01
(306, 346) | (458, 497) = 1.36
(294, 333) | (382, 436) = 1.51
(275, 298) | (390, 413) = 1.34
